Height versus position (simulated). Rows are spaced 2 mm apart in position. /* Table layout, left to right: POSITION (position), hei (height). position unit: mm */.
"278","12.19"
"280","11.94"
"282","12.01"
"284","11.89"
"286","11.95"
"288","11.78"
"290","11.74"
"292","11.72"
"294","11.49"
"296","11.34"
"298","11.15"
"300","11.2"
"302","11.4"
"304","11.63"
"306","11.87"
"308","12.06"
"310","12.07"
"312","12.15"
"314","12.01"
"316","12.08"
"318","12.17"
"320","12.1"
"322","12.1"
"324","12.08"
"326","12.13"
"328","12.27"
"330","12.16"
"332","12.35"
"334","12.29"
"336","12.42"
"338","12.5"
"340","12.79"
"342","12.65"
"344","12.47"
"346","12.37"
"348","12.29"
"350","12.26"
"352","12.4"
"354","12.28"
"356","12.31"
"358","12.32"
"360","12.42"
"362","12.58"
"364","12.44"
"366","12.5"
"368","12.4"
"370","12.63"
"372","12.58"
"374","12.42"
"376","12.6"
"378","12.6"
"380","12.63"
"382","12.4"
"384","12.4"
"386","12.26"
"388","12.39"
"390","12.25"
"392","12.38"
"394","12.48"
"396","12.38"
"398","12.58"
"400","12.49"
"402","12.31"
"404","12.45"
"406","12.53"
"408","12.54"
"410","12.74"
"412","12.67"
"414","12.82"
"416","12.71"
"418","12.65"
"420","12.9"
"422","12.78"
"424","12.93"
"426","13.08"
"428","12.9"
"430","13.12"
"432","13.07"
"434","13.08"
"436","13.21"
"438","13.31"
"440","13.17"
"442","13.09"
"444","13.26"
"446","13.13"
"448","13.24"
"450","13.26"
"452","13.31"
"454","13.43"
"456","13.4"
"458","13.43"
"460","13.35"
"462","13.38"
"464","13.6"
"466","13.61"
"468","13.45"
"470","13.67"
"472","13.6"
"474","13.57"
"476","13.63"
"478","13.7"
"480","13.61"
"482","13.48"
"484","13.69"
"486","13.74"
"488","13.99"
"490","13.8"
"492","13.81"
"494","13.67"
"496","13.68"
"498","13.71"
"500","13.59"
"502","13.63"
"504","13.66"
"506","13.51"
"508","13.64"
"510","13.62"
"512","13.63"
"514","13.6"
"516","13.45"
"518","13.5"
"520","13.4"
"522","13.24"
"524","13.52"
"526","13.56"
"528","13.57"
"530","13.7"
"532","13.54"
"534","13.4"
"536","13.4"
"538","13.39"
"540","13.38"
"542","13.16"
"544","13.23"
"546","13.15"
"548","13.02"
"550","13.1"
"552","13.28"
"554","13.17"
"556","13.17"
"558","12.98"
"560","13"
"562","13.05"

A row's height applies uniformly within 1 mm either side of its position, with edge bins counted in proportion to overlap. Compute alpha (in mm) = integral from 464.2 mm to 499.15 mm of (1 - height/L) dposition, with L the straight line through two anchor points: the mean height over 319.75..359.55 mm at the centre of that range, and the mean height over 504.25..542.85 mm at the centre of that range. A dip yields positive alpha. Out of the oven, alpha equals -1.2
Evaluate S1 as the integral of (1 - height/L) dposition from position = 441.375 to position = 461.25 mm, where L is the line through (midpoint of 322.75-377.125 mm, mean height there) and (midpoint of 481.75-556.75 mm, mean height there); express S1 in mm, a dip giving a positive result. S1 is -0.4 mm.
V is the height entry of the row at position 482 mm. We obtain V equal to 13.48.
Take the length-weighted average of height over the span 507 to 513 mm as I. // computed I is 13.6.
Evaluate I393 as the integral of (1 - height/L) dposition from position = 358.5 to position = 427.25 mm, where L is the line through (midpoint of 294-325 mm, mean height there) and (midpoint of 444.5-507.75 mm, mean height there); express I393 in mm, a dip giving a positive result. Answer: 0.7 mm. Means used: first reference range 11.8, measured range 12.6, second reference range 13.6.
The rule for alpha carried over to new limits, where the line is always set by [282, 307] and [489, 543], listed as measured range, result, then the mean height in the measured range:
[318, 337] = -0.5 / 12.2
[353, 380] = -0.5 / 12.5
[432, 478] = -1.3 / 13.4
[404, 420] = 0.0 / 12.7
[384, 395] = 0.1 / 12.4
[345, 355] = -0.2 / 12.3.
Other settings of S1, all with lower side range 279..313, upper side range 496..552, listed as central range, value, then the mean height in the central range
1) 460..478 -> -0.7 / 13.6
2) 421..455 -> -0.9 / 13.1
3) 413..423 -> -0.1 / 12.8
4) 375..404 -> 0.0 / 12.4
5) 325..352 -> -0.7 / 12.4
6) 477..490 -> -0.6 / 13.7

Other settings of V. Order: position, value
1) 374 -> 12.42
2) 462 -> 13.38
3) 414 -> 12.82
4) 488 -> 13.99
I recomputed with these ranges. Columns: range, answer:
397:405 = 12.5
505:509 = 13.6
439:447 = 13.2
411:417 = 12.7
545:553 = 13.1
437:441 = 13.2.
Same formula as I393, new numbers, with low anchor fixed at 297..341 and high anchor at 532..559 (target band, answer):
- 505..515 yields -0.4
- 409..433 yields -0.5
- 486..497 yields -0.7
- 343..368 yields -0.3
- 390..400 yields 0.0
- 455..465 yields -0.5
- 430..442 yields -0.5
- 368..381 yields -0.2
